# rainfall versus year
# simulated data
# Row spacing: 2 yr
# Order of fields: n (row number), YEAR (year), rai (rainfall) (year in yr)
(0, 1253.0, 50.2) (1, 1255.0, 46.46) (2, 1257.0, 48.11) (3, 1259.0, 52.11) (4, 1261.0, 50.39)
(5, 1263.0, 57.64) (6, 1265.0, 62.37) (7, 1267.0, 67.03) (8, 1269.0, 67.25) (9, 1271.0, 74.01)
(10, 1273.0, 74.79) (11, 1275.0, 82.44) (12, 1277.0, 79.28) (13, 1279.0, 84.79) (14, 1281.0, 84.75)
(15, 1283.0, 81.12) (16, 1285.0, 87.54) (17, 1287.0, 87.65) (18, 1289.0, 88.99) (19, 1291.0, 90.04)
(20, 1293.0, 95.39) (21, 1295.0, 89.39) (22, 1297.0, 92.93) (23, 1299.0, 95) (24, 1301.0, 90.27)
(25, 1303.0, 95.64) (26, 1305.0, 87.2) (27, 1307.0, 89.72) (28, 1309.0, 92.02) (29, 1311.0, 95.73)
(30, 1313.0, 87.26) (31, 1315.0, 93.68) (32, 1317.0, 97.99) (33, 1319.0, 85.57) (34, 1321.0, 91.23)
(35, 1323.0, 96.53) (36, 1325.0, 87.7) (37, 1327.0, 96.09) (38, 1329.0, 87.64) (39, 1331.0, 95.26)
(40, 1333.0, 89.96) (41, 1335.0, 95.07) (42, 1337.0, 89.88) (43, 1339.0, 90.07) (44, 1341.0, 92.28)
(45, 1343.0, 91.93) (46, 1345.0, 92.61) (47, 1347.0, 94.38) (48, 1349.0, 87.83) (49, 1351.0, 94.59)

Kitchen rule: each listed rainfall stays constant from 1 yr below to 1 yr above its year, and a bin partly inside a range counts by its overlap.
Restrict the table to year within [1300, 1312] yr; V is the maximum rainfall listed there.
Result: 95.73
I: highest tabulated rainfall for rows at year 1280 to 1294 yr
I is 95.39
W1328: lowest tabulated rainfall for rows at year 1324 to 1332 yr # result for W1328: 87.64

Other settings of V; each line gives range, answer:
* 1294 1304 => 95.64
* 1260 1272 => 74.01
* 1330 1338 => 95.26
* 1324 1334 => 96.09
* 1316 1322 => 97.99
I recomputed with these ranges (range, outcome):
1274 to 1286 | 87.54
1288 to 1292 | 90.04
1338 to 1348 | 94.38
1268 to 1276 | 82.44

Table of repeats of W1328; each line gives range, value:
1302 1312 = 87.2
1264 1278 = 62.37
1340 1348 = 91.93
